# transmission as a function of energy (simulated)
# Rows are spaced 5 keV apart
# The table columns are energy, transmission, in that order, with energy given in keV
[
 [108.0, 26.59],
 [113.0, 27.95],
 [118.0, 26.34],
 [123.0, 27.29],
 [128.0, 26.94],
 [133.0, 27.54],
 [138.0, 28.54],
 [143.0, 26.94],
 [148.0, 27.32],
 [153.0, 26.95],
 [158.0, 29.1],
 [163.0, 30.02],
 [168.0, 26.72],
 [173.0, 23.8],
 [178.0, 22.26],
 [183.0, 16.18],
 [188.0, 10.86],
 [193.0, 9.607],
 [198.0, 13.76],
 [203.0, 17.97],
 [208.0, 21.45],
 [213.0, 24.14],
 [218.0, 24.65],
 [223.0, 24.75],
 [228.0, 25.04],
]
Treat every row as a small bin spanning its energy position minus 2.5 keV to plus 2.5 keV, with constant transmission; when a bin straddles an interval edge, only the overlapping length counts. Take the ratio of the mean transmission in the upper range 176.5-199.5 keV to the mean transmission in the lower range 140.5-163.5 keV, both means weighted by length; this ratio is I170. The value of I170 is 0.51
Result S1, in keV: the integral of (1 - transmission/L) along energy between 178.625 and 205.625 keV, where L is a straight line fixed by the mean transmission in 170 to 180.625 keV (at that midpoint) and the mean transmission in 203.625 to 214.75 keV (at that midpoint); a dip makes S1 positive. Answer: 9.8 keV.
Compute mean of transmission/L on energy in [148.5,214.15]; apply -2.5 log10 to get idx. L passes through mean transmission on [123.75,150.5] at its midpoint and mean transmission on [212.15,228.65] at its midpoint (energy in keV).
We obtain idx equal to 0.229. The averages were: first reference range 27.4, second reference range 24.7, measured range 21.1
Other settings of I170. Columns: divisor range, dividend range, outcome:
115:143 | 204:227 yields 0.86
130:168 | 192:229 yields 0.73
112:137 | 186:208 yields 0.52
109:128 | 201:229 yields 0.85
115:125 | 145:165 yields 1.05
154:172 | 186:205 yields 0.46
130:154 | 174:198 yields 0.55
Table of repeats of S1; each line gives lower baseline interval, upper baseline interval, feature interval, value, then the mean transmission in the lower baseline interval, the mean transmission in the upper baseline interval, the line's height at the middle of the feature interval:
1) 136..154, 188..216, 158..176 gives -2.74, 27.4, 16.9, 23.4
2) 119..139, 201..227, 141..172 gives -2.09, 27.4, 22.8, 25.9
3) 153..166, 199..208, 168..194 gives 6.76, 28.9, 18.2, 23.7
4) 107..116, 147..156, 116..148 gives -0.02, 27.3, 27.2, 27.3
